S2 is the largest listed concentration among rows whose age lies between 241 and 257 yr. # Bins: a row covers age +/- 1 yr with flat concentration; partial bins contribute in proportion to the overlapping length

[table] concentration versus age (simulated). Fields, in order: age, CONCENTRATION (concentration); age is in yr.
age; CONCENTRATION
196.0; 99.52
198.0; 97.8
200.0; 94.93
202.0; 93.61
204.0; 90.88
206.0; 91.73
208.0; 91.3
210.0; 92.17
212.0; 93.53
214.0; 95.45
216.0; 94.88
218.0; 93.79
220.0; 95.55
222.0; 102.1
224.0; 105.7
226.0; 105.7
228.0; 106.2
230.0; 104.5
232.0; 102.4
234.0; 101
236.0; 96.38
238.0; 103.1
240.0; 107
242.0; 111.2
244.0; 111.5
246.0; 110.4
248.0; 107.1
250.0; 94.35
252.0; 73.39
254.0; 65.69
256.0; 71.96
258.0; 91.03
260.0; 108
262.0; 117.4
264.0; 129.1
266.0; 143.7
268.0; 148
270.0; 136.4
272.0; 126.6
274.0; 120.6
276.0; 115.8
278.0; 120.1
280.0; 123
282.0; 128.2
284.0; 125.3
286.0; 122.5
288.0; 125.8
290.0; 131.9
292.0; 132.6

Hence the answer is 111.5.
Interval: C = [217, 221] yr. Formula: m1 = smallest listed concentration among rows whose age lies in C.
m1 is 93.79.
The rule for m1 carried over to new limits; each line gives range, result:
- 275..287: 115.8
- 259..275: 108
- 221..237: 96.38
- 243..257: 65.69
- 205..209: 91.3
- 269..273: 126.6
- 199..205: 90.88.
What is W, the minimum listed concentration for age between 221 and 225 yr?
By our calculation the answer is 102.1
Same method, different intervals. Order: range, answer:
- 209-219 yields 92.17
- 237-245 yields 103.1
